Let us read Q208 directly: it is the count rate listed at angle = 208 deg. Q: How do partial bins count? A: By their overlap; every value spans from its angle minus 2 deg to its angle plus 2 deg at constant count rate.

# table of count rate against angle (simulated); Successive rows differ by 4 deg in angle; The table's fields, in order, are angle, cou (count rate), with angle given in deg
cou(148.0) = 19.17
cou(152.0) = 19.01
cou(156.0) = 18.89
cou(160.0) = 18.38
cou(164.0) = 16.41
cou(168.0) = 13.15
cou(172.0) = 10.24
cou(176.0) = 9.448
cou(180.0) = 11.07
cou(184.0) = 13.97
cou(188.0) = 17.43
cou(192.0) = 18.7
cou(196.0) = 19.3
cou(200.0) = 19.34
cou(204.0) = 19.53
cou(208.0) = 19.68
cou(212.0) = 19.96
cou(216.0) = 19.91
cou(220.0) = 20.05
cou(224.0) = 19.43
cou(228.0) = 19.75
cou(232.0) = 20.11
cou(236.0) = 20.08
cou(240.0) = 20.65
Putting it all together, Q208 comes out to 19.68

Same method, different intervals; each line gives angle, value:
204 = 19.53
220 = 20.05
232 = 20.11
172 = 10.24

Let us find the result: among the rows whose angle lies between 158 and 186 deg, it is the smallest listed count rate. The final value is 9.448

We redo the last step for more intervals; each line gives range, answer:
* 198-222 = 19.34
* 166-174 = 10.24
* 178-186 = 11.07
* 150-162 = 18.38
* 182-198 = 13.97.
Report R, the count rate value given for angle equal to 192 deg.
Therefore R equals 18.7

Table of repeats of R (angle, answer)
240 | 20.65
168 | 13.15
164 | 16.41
